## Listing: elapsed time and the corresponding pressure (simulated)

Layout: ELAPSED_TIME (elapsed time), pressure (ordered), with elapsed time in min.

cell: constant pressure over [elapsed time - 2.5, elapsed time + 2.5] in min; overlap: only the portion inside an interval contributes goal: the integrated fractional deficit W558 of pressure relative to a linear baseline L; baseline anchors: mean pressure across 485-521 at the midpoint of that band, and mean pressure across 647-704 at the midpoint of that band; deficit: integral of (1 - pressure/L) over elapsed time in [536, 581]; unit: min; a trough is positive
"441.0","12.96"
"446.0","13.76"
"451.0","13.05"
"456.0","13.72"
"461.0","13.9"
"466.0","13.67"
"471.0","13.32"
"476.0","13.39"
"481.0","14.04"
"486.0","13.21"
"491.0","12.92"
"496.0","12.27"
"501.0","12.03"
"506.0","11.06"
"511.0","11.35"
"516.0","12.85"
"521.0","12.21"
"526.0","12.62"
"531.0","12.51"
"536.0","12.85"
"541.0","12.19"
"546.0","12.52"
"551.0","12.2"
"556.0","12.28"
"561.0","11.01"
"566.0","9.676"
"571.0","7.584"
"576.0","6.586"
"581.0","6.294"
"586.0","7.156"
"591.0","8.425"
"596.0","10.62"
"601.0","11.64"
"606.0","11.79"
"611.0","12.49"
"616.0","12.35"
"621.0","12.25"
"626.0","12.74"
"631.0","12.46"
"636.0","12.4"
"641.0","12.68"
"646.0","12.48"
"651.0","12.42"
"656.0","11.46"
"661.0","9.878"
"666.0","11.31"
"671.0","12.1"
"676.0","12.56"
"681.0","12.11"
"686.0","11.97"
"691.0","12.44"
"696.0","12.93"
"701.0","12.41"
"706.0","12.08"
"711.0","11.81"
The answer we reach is 6.4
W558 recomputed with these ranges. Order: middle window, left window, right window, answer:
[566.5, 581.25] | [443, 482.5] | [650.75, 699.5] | 6.3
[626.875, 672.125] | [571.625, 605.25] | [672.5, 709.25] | -4.9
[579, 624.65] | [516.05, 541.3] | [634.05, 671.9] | 6.3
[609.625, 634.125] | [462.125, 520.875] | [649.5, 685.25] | -1.0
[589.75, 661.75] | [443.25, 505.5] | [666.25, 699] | 3.9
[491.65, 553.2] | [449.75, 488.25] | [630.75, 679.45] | 4.0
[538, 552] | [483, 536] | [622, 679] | -0.1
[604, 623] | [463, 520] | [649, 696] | -0.1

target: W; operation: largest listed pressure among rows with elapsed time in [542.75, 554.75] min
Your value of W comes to 12.52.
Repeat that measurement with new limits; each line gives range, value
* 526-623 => 12.85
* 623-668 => 12.74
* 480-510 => 14.04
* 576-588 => 7.156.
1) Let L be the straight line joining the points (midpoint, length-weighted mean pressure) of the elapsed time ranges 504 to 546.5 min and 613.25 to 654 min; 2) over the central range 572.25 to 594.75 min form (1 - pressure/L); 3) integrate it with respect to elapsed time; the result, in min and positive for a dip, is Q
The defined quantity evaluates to 9.1 min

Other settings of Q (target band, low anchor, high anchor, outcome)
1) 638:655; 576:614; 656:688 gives -2.28 min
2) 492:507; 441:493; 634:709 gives 1.45 min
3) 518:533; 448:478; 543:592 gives -1.88 min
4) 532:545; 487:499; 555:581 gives -2.63 min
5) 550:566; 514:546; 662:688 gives 1.23 min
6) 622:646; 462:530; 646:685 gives -1.23 min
